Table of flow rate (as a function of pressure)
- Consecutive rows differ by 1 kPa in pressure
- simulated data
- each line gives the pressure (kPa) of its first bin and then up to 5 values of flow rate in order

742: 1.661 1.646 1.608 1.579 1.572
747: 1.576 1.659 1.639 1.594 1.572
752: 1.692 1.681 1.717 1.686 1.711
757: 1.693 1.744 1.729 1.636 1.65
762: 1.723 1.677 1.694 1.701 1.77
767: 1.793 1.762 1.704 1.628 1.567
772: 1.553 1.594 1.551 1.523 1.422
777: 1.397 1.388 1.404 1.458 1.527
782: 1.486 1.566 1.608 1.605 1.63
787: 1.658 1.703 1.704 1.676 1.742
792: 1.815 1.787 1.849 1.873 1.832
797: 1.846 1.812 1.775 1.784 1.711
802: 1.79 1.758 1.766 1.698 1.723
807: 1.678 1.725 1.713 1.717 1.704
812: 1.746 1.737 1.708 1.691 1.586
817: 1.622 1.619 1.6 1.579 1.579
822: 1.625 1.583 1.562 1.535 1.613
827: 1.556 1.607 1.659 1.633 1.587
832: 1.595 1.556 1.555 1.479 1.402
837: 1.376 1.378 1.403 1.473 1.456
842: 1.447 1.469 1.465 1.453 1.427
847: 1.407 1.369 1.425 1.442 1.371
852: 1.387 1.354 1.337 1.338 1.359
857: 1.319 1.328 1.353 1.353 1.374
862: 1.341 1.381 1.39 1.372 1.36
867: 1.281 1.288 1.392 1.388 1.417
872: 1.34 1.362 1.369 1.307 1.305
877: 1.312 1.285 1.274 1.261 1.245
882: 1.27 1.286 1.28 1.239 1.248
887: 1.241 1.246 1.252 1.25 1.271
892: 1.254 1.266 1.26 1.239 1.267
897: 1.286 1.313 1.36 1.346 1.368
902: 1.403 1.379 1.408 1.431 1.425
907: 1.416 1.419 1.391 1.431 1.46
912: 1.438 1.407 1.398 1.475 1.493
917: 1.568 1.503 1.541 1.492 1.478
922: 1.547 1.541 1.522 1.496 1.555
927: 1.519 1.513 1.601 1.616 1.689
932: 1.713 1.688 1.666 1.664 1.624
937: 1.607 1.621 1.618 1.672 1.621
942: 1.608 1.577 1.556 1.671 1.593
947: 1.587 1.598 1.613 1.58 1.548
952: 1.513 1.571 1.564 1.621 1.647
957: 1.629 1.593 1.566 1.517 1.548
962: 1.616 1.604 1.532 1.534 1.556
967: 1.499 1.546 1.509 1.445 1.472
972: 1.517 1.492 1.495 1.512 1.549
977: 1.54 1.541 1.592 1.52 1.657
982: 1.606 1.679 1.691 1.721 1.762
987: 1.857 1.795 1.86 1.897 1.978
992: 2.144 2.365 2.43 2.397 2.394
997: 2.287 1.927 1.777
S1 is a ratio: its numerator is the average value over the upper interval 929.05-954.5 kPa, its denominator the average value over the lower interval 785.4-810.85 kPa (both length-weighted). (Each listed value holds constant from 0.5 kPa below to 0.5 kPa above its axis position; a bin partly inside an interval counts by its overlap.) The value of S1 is 0.9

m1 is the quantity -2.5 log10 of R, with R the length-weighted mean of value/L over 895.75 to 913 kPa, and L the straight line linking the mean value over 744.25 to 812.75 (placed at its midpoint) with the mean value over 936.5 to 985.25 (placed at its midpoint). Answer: 0.16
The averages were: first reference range 1.67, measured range 1.39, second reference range 1.58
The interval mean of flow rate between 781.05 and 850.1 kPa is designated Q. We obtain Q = 1.62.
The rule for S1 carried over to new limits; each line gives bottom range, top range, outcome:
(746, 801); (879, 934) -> 0.85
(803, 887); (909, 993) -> 1.09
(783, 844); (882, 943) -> 0.88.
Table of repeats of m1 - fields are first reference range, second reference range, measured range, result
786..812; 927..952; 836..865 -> 0.22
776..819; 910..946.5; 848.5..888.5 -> 0.21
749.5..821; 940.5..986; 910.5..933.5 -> 0.04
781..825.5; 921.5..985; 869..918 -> 0.21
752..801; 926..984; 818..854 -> 0.10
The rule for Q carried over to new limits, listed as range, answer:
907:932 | 1.51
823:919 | 1.39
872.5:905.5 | 1.3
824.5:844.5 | 1.51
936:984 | 1.57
